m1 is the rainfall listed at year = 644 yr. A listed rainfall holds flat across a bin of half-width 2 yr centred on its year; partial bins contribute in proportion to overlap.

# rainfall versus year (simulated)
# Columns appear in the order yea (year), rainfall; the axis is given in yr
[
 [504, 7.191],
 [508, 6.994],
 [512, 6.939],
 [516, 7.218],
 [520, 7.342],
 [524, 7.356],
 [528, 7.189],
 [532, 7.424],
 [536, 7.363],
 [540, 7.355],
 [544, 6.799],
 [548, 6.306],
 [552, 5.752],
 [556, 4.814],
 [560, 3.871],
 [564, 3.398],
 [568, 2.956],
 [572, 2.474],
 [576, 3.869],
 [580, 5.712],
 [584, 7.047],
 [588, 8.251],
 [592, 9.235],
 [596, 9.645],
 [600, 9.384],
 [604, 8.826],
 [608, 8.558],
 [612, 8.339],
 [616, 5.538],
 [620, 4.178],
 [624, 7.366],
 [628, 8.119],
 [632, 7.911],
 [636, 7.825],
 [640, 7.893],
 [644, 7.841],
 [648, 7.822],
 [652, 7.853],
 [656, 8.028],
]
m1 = 7.841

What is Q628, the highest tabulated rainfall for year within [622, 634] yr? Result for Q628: 8.119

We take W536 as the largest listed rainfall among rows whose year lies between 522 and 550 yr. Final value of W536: 7.424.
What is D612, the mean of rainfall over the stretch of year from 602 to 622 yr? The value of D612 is 7.09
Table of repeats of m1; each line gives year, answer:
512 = 6.939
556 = 4.814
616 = 5.538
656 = 8.028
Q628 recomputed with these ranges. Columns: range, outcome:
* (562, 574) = 3.398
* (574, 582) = 5.712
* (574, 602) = 9.645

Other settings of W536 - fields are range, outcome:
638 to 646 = 7.893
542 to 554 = 6.799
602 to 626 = 8.826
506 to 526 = 7.356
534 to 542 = 7.363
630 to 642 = 7.911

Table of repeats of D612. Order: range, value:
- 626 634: 8.02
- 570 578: 3.17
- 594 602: 9.51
